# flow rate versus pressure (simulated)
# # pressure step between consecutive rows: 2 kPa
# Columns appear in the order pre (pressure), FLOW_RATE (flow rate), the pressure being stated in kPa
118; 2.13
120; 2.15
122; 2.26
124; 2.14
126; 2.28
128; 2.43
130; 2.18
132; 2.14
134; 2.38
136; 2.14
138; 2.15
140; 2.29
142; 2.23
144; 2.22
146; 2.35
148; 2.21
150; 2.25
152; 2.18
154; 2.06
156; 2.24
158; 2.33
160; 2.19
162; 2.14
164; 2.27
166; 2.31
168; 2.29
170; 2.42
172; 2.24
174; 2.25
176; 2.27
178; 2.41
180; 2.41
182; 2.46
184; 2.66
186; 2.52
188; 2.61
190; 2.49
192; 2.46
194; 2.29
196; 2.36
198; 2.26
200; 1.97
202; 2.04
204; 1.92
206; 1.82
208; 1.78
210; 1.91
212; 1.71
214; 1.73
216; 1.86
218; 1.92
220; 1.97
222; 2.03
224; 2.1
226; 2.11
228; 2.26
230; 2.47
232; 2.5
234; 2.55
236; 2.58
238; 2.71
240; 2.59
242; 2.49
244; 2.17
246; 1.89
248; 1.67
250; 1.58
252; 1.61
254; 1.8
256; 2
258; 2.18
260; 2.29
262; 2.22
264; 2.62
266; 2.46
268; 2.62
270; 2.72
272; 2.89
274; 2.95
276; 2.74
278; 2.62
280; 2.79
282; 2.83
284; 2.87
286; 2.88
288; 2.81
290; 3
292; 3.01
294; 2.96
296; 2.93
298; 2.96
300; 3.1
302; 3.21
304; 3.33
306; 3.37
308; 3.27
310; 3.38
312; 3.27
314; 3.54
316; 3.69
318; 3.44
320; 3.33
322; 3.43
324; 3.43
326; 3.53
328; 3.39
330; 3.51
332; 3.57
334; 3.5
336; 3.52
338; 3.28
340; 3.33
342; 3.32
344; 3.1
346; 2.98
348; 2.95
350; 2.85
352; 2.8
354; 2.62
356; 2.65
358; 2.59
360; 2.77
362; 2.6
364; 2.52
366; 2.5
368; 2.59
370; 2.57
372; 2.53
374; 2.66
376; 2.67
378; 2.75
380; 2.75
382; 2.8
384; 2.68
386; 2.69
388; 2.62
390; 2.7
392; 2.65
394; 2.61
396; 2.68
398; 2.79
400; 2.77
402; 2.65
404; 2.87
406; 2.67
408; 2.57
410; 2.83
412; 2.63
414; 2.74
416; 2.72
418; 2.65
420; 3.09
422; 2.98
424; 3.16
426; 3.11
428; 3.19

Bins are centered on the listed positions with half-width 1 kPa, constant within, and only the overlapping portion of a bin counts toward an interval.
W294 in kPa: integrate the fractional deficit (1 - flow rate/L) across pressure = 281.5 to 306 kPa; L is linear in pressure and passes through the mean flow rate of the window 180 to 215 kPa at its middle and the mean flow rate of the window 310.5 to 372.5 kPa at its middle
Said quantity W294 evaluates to -1.9 kPa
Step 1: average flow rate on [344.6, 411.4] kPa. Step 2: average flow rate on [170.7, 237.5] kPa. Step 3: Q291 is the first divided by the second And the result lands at 1.2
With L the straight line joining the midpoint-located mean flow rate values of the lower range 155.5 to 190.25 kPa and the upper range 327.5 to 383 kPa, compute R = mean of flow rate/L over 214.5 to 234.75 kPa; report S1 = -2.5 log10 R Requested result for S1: 0.17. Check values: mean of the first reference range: 2.36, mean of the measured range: 2.16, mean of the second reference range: 2.91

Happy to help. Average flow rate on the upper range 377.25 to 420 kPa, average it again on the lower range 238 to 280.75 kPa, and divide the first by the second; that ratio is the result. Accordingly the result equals 1.2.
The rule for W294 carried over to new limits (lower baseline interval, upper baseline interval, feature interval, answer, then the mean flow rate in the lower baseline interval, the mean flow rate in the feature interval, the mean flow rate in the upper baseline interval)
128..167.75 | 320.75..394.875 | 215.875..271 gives 7.1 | 2.23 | 2.22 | 2.92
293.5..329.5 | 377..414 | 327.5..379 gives 1.7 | 3.32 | 2.92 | 2.71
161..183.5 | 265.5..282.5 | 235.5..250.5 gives 2.3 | 2.32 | 2.22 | 2.74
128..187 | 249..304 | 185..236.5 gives 5.9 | 2.28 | 2.16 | 2.63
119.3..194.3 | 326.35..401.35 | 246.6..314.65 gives -1.7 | 2.3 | 2.71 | 2.87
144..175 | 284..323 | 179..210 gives 2.7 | 2.25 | 2.26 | 3.2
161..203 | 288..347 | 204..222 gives 5.0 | 2.34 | 1.85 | 3.29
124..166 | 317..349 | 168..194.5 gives 0.3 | 2.23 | 2.42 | 3.35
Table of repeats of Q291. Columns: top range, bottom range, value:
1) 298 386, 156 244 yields 1.36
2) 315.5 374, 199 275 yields 1.40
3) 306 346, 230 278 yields 1.45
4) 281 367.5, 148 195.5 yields 1.33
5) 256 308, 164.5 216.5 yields 1.27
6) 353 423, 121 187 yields 1.18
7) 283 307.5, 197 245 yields 1.42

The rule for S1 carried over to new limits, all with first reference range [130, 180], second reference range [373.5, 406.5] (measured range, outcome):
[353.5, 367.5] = 0.02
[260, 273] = -0.04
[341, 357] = -0.11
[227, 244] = -0.04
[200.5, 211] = 0.23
